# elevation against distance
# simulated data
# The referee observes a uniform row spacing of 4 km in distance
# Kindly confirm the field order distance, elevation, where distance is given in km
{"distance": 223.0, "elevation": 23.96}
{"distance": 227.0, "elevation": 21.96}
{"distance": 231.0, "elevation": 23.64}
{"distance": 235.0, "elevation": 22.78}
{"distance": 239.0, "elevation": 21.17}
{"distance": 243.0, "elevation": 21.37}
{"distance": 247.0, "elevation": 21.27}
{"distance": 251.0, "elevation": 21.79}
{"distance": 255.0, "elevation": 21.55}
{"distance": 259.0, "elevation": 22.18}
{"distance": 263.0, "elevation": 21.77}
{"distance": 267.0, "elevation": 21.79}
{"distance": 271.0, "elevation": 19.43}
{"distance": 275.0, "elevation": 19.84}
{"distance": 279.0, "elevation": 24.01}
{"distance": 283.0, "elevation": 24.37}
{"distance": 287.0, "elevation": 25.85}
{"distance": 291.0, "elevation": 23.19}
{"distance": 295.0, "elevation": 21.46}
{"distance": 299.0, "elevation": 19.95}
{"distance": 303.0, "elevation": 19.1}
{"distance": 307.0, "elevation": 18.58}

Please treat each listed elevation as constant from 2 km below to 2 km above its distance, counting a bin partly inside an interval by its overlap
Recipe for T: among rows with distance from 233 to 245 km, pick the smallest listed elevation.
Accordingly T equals 21.17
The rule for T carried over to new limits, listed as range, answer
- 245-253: 21.27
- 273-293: 19.84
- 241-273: 19.43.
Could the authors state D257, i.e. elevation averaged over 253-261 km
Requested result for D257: 21.9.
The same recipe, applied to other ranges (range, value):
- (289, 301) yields 21.5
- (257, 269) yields 21.9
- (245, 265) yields 21.7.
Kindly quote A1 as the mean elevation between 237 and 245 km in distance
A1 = 21.3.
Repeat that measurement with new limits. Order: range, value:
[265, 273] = 20.6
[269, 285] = 21.9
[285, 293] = 24.5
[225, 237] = 22.8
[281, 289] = 25.1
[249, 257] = 21.7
